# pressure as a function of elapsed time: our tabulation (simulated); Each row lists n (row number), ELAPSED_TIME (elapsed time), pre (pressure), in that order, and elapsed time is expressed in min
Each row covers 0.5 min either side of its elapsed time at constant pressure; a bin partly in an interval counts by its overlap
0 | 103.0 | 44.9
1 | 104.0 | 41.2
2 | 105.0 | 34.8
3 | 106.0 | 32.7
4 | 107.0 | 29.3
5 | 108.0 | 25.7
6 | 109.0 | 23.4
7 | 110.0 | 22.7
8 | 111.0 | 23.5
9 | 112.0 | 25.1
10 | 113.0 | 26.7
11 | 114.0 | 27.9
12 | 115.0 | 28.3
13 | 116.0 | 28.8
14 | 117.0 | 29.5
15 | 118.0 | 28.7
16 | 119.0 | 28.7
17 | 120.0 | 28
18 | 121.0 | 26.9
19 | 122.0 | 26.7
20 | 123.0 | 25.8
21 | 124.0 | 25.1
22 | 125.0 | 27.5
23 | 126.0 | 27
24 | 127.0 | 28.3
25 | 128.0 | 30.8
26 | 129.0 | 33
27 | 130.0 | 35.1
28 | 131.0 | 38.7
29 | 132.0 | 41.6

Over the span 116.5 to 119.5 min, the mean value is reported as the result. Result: 29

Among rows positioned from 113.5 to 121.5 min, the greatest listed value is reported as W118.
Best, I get 29.5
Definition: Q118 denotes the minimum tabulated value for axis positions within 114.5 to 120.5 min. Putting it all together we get 28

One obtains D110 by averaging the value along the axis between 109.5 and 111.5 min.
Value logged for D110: 23.1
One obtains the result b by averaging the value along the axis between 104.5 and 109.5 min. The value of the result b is 29.2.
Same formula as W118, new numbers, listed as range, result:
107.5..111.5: 25.7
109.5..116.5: 28.8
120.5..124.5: 26.9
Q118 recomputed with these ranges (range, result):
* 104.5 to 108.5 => 25.7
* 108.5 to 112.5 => 22.7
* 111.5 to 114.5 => 25.1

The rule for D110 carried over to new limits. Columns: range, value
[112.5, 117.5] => 28.2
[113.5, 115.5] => 28.1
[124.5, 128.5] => 28.4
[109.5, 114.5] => 25.2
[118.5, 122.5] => 27.6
